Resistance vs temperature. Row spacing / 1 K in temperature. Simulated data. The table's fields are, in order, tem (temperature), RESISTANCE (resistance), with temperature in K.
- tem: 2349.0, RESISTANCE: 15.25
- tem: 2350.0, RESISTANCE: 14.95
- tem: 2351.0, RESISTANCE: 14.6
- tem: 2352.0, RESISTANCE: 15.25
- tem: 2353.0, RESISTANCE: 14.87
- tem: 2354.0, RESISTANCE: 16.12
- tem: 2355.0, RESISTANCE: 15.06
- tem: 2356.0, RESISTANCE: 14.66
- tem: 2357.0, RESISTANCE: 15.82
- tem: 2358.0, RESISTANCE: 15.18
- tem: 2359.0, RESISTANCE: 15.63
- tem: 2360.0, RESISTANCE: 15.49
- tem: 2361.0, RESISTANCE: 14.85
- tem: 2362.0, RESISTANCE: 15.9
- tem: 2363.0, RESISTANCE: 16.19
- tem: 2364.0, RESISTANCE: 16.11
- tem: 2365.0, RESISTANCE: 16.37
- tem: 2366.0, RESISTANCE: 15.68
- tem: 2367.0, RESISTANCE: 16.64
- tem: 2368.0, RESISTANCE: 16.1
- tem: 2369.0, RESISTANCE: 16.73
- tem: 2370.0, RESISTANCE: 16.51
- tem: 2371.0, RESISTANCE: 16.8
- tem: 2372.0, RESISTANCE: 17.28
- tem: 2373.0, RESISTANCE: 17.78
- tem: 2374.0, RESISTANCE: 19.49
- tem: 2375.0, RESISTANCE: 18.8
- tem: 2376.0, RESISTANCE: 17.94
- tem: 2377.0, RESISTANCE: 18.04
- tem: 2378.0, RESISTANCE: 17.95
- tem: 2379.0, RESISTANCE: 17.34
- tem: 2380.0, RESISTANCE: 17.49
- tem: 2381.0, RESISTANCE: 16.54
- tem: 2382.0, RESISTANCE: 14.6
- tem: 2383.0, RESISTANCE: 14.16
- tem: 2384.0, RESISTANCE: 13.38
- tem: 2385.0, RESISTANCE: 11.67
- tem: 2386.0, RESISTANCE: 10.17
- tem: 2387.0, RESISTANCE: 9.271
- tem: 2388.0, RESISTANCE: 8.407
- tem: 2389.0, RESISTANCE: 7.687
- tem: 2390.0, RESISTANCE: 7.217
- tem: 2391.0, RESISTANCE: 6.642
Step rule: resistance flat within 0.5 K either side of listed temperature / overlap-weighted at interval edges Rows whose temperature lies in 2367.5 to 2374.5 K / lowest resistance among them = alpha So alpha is 16.1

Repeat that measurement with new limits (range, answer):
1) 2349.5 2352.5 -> 14.6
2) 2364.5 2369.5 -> 15.68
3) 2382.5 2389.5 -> 7.687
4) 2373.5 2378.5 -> 17.94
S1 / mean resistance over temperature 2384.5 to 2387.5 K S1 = 10.4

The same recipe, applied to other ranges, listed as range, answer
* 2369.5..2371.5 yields 16.7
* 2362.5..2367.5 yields 16.2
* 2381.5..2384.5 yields 14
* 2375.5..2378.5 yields 18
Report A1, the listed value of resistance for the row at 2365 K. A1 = 16.37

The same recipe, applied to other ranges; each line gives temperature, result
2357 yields 15.82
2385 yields 11.67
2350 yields 14.95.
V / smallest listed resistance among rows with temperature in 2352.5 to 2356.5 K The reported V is 14.66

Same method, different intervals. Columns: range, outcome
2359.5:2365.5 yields 14.85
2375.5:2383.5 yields 14.16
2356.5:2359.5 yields 15.18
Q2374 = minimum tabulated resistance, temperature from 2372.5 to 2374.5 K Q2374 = 17.78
